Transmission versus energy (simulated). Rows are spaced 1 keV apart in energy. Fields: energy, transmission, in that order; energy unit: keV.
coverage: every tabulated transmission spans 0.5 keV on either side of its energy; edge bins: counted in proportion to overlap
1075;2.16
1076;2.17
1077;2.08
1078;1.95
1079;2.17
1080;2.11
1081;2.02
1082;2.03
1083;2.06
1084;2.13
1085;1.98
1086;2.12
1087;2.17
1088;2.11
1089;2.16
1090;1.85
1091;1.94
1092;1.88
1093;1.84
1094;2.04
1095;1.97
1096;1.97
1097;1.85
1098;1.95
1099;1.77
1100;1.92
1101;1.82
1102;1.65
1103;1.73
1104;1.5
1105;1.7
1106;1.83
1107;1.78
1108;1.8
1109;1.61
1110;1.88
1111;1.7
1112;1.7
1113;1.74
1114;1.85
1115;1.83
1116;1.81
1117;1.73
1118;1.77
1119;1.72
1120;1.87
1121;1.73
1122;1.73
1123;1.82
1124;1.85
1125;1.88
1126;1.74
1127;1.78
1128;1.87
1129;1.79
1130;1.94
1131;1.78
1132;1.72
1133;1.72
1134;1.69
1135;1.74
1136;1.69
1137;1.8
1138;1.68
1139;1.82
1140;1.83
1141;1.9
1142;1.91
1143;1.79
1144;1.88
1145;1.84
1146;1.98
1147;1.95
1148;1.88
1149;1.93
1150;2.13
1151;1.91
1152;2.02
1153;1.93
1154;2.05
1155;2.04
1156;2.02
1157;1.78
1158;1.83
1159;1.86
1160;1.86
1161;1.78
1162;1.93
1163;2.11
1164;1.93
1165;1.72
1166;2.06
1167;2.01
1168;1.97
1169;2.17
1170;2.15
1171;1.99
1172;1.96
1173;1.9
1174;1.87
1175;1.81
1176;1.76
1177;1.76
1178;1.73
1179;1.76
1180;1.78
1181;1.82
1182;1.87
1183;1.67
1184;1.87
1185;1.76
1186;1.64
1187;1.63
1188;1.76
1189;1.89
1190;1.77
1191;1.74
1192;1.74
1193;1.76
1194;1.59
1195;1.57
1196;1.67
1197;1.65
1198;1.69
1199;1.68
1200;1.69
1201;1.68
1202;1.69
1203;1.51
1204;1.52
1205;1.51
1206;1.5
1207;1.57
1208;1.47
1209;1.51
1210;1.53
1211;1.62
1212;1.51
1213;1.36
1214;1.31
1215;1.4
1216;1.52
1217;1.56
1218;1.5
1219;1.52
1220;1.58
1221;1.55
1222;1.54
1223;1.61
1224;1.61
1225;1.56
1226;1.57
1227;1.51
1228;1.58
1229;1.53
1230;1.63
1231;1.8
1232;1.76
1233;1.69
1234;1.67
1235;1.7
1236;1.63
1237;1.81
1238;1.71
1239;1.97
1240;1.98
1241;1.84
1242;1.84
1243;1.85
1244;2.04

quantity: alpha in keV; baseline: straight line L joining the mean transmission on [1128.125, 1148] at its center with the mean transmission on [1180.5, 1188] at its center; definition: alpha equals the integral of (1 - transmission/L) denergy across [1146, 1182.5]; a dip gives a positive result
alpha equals -2.84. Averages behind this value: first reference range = 1.82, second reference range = 1.75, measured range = 1.92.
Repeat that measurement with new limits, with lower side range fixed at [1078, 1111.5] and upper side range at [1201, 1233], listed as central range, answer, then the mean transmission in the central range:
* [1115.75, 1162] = -1.69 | 1.84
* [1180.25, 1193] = -0.96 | 1.76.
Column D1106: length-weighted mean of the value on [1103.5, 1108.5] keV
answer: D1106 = 1.72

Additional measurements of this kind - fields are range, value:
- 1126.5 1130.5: 1.85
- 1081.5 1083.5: 2.04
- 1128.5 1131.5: 1.84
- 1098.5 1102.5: 1.79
